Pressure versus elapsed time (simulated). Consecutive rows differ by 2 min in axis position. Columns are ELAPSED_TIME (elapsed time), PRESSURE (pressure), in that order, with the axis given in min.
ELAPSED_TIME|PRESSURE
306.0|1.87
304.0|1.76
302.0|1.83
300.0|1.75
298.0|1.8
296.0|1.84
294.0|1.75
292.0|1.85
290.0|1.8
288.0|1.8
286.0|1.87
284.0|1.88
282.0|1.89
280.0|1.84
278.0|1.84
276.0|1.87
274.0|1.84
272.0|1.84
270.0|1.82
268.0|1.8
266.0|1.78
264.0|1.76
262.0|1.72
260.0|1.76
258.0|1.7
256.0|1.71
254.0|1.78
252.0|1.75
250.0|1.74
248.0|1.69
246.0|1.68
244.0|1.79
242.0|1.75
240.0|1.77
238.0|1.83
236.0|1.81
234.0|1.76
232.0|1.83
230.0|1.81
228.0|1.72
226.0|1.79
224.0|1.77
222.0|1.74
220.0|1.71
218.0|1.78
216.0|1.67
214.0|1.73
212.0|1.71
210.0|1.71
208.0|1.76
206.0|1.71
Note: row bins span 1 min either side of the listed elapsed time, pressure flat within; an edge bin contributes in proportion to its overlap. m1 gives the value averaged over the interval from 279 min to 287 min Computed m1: 1.87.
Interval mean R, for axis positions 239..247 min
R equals 1.75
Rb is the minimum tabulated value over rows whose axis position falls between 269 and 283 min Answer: 1.82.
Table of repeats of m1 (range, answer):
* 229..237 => 1.8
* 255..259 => 1.71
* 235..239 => 1.82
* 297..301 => 1.77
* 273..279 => 1.85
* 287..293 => 1.82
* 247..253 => 1.73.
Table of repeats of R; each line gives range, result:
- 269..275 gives 1.83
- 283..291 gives 1.84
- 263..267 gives 1.77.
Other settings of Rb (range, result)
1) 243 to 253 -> 1.68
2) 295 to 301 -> 1.75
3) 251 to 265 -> 1.7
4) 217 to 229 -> 1.71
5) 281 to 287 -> 1.87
